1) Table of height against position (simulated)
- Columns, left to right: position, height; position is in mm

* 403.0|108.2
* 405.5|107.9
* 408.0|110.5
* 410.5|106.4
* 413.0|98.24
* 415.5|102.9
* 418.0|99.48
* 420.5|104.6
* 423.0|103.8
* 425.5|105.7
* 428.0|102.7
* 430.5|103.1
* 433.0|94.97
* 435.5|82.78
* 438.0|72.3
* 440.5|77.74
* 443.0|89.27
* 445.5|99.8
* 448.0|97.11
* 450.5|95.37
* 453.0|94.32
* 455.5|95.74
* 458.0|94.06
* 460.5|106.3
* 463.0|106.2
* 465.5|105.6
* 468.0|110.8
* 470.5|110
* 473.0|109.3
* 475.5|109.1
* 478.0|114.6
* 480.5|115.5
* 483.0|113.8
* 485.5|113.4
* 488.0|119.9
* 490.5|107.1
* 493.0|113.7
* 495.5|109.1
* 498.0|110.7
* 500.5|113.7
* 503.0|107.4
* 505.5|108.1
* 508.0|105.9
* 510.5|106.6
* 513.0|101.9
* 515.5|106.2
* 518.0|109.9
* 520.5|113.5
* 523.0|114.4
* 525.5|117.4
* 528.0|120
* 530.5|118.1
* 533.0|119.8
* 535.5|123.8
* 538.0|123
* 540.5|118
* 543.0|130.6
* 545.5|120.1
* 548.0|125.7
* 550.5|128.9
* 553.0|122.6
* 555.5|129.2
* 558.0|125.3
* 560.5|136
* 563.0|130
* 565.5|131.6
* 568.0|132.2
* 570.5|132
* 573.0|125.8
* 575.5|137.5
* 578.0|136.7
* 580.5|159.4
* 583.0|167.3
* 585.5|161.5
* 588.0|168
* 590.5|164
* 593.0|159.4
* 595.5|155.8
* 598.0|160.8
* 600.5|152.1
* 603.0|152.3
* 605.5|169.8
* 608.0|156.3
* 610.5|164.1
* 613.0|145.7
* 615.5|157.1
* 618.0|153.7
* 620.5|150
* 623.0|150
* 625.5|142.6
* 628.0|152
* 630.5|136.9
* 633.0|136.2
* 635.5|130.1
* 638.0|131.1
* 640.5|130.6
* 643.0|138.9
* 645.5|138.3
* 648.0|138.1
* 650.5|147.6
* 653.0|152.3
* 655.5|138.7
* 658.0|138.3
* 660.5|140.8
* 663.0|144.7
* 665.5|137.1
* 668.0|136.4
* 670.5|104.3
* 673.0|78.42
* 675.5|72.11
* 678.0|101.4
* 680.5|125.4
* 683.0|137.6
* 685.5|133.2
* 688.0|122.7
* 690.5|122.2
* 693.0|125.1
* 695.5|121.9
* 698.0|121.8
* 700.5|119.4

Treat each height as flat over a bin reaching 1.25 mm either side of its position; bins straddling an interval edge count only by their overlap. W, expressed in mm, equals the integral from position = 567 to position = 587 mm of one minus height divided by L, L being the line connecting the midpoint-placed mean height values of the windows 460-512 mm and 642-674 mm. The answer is -3.5 mm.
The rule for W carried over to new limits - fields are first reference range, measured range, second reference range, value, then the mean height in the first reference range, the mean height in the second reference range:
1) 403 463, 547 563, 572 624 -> 1.4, 98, 155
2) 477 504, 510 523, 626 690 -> 0.8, 113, 130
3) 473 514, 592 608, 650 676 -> -4.9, 111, 127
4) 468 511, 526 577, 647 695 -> -4.5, 111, 126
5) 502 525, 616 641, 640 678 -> -3.7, 109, 128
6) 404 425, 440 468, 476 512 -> 2.6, 104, 111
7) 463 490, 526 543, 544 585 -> 0.7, 112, 134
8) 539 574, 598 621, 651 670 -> -3.8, 128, 140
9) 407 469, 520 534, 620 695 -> -0.7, 98.3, 131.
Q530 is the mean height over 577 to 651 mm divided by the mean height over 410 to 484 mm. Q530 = 1.5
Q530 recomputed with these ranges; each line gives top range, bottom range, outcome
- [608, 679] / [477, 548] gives 1.19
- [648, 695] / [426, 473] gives 1.30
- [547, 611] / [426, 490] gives 1.43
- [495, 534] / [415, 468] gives 1.15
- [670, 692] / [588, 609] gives 0.70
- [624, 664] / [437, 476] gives 1.42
